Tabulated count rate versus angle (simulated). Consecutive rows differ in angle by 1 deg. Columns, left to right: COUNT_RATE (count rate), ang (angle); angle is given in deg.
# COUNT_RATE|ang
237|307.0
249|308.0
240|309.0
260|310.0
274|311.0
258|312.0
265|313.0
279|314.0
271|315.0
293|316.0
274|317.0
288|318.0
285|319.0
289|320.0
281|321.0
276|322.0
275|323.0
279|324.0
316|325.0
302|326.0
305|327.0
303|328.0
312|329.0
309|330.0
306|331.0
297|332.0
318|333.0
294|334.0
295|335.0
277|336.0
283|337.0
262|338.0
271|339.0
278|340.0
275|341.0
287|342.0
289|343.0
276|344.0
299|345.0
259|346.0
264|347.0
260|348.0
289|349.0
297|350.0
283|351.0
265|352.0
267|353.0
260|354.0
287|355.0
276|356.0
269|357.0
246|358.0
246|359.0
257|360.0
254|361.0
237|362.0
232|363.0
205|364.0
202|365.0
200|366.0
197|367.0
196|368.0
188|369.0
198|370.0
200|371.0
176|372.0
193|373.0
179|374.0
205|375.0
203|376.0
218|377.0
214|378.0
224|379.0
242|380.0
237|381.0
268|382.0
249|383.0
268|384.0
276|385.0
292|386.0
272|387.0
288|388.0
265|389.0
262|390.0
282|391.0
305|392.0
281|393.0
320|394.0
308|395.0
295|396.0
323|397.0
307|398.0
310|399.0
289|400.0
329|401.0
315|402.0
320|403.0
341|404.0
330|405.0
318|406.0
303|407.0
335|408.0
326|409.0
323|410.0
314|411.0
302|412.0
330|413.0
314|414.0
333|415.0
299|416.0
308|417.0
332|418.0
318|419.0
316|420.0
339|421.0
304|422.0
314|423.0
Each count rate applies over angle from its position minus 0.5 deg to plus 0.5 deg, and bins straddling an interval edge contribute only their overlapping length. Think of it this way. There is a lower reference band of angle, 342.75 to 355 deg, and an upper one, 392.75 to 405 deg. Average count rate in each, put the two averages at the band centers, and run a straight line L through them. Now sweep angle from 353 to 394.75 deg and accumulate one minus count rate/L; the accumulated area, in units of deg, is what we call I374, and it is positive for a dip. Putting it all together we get 7.5 deg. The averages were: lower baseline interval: 276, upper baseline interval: 313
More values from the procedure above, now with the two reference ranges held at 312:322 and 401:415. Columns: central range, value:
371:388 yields 4.2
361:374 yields 4.3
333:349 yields 0.6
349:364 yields 1.8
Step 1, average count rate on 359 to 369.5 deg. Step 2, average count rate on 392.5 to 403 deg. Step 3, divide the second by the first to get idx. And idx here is 1.4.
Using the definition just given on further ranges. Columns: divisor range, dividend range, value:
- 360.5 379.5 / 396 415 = 1.54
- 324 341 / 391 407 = 1.06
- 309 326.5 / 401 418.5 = 1.15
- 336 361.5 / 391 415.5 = 1.16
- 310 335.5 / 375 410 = 0.99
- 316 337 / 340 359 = 0.93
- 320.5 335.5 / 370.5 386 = 0.76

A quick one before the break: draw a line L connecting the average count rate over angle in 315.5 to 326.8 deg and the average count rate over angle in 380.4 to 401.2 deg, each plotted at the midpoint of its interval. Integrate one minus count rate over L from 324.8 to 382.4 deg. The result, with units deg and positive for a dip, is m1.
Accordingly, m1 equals 6.28 deg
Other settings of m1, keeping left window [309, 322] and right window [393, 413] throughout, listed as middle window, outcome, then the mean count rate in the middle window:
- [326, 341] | -0.5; 293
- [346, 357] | 0.7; 274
